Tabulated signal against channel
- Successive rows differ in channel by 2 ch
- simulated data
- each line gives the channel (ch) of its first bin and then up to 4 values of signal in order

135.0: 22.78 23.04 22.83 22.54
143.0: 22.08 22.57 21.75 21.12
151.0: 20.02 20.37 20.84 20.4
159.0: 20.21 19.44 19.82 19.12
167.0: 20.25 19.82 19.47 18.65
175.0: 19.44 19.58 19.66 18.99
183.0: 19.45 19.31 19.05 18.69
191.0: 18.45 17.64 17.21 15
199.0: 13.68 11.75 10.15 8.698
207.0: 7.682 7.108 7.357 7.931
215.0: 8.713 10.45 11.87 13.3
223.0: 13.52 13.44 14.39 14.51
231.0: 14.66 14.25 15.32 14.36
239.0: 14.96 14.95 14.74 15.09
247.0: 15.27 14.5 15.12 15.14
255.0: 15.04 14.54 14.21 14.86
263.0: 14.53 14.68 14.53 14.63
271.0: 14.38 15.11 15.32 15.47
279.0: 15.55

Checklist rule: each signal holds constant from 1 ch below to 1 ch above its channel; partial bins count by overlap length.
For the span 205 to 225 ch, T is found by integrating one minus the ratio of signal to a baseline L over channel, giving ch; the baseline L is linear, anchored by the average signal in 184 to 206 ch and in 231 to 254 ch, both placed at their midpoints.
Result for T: 7.0 ch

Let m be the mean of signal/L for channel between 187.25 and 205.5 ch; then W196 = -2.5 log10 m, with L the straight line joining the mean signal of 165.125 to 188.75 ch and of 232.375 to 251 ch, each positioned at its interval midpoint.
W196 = 0.209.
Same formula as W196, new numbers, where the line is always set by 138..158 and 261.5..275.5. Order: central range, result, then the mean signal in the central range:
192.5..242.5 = 0.36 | 12.5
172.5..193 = 0.03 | 19.1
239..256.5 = 0.06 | 15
